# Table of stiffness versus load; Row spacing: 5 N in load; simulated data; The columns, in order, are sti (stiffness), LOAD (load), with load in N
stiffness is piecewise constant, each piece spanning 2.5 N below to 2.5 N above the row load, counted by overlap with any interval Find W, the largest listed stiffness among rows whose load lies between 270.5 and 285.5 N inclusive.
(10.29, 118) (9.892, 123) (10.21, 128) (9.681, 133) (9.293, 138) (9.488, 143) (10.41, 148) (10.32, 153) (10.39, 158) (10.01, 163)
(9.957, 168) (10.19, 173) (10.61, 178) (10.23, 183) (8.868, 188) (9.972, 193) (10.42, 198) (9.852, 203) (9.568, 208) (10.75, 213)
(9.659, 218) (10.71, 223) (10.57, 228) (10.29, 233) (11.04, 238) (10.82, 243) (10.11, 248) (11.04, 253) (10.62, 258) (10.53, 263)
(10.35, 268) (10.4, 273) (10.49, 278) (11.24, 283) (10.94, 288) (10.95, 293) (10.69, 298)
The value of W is 11.24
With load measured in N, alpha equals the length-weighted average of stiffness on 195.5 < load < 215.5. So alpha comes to 10.1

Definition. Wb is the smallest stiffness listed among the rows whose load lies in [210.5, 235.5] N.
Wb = 9.659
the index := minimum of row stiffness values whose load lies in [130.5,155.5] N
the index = 9.293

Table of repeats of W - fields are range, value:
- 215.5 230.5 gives 10.71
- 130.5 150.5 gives 10.41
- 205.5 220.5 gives 10.75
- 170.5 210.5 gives 10.61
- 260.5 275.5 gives 10.53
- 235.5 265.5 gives 11.04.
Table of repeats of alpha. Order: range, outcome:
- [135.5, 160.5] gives 9.98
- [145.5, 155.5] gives 10.4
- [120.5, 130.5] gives 10.1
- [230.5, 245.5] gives 10.7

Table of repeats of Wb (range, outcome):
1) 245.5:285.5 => 10.11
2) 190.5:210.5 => 9.568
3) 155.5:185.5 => 9.957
